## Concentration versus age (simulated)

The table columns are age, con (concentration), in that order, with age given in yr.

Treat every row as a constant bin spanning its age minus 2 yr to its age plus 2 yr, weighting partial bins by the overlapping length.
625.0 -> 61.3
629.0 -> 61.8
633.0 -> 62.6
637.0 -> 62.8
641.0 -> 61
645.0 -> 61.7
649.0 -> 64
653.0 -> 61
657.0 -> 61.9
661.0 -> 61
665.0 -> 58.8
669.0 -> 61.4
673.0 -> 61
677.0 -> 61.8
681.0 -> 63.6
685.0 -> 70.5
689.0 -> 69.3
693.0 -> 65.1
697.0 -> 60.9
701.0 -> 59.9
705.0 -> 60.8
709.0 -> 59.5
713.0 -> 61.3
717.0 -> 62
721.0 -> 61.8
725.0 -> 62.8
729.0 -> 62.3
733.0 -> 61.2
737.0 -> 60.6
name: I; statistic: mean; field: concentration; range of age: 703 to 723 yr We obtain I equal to 61.1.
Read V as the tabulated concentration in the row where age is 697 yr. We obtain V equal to 60.9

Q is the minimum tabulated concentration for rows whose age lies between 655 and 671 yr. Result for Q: 58.8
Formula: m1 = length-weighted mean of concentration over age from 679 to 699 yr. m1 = 65.9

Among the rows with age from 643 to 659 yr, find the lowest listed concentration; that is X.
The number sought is 61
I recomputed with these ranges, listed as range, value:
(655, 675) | 60.8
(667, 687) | 63.7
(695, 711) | 60.3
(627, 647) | 62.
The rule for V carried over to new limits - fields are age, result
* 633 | 62.6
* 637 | 62.8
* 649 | 64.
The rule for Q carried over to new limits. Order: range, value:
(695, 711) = 59.5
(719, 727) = 61.8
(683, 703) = 59.9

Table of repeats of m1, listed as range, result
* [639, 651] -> 62.2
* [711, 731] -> 62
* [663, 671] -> 60.1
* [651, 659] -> 61.5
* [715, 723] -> 61.9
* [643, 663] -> 61.9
